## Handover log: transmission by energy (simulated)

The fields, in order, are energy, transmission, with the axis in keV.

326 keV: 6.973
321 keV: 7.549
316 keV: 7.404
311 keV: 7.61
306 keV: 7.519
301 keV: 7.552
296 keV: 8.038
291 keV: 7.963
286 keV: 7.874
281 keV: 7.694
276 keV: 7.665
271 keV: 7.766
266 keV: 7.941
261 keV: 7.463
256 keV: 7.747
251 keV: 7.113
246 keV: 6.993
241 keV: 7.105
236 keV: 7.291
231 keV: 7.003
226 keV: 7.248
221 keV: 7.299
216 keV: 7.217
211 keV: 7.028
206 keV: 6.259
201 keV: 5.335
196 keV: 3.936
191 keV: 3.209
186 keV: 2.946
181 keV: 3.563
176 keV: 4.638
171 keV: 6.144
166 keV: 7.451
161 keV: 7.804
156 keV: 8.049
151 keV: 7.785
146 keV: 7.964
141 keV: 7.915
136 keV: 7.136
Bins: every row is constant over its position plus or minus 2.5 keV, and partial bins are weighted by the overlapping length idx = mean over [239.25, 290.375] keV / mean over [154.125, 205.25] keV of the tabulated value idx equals 1.4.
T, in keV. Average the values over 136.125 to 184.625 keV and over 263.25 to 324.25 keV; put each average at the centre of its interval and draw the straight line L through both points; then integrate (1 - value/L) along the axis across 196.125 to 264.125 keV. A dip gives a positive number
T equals 3.2 keV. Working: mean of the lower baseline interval 6.74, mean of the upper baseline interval 7.7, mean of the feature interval 6.91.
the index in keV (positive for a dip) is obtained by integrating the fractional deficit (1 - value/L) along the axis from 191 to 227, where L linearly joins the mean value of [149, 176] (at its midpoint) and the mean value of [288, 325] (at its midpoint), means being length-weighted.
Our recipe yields 6.2 keV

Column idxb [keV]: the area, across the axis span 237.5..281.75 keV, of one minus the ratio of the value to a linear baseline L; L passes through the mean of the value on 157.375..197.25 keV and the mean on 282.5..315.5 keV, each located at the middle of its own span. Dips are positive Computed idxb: -3.9 keV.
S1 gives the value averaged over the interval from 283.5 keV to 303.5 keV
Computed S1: 7.86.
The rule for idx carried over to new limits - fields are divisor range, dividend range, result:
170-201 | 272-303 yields 1.91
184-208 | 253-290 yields 1.79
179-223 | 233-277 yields 1.43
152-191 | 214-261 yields 1.27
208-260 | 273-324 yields 1.07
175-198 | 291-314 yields 2.15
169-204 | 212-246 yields 1.69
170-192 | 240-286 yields 1.87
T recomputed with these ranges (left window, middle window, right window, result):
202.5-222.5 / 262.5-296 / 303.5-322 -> -2.42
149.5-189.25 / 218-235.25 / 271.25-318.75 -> -1.14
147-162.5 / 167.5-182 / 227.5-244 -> 4.93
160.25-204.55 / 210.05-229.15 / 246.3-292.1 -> -3.52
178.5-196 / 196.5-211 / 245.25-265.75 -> -4.65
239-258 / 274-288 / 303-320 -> -0.69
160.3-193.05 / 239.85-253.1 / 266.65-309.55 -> -0.68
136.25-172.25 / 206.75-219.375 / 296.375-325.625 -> 0.94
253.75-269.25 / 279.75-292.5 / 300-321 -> -0.38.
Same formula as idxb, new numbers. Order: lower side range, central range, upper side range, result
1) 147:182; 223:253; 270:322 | 0.5 keV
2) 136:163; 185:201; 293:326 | 8.3 keV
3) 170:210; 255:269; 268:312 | -1.8 keV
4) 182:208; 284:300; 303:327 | -2.6 keV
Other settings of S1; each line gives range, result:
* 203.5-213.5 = 6.64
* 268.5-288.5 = 7.75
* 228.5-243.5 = 7.13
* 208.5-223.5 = 7.18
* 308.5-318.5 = 7.51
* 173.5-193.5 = 3.59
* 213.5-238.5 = 7.21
